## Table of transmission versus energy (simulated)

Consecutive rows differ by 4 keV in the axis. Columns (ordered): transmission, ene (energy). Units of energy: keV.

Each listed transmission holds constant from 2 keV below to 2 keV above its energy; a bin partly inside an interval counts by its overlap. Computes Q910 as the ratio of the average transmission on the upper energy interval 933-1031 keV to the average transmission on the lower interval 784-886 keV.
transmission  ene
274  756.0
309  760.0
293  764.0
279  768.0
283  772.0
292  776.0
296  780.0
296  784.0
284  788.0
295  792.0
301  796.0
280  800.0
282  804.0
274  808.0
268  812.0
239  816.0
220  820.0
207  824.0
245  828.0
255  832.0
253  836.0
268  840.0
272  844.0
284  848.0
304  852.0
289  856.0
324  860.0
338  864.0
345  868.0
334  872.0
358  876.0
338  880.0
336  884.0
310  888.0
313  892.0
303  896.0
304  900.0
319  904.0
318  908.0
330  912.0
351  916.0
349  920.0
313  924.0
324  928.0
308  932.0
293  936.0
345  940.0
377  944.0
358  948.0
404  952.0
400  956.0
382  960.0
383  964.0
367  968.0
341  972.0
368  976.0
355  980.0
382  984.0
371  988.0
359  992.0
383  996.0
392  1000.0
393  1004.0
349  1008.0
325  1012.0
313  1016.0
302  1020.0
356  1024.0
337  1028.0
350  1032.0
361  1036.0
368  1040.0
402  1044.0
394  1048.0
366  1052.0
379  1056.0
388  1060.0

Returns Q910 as 1.2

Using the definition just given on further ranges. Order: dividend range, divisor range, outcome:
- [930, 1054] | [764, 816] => 1.27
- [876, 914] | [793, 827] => 1.24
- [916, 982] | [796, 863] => 1.32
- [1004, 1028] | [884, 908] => 1.07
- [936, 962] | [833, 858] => 1.34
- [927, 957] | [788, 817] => 1.26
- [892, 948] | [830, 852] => 1.21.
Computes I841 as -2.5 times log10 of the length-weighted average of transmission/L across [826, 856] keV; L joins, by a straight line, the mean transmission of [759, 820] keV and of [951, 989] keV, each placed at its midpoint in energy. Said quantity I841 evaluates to 0.15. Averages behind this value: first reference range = 282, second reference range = 375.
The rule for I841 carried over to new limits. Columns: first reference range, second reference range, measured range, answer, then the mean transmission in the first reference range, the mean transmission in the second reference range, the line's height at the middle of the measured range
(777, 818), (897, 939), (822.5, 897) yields 0.01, 282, 321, 302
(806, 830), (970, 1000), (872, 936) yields -0.06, 242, 367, 307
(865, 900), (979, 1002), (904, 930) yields 0.04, 328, 374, 343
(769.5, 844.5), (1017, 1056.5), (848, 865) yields -0.07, 269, 360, 288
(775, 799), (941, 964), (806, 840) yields 0.26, 294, 382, 313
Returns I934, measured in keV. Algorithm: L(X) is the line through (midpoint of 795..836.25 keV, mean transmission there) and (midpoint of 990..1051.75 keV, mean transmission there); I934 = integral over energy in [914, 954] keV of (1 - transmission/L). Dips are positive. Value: -3.4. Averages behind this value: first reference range 256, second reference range 359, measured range 342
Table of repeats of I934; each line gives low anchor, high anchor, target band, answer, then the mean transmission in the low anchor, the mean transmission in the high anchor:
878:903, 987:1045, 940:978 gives -4.0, 317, 356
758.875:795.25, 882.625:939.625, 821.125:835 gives 3.1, 292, 320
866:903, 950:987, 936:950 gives 0.4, 327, 376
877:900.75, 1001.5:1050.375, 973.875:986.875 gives -1.0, 320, 355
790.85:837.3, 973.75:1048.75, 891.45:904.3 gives -0.2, 259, 360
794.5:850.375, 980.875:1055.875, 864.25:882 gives -3.5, 261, 362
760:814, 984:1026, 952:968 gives -2.2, 287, 356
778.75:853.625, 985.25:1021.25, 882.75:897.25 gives -0.6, 269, 356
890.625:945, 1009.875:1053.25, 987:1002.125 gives -1.5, 324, 352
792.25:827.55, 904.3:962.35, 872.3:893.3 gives -1.4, 260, 346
